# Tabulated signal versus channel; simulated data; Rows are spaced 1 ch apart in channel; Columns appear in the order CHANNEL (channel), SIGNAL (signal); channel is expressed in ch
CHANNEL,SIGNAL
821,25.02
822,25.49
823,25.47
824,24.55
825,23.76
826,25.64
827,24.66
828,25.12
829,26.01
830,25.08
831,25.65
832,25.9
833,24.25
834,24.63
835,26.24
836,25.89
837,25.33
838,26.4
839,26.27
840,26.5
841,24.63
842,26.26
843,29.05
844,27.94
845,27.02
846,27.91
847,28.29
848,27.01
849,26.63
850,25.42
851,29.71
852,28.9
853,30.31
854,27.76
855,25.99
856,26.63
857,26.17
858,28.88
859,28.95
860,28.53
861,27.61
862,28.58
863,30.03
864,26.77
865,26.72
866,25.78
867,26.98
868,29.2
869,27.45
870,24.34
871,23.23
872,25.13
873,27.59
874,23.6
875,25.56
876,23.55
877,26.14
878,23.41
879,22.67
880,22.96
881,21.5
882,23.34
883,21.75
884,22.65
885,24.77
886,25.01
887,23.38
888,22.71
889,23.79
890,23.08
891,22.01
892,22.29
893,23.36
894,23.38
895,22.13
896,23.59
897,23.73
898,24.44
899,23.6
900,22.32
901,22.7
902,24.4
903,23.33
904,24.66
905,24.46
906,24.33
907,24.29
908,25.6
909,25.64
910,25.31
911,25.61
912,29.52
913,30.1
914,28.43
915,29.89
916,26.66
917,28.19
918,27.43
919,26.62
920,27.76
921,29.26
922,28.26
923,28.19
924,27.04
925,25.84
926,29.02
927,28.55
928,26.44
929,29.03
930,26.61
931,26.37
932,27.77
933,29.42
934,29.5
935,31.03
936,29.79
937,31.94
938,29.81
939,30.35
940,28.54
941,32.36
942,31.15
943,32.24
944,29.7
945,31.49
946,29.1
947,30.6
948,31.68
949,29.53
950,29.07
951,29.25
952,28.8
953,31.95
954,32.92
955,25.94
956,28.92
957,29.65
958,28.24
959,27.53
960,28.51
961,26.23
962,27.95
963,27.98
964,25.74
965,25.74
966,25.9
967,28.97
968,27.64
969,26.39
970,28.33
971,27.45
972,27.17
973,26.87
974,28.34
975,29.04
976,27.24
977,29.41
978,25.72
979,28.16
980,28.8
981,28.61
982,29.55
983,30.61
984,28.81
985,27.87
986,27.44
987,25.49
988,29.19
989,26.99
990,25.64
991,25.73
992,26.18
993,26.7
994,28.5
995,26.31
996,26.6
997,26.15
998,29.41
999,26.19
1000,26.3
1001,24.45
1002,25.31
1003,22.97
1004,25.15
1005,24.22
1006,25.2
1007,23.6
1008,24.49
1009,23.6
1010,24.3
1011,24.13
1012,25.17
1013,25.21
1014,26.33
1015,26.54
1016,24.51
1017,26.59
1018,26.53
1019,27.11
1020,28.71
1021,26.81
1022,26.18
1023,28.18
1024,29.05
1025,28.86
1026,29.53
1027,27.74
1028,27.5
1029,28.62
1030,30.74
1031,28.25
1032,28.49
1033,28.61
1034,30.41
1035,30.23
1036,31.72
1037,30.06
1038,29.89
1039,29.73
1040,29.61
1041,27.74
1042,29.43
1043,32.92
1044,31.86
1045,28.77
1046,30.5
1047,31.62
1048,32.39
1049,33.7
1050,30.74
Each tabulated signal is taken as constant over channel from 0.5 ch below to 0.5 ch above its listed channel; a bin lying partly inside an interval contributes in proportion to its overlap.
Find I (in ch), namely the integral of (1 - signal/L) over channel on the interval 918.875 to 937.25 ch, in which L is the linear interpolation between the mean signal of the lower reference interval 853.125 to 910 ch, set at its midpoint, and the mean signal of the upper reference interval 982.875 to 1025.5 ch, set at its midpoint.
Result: -2.08 ch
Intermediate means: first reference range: 24.9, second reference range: 26.3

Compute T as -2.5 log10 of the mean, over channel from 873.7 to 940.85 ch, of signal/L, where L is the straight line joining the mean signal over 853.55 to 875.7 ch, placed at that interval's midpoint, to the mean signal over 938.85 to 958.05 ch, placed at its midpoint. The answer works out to 0.11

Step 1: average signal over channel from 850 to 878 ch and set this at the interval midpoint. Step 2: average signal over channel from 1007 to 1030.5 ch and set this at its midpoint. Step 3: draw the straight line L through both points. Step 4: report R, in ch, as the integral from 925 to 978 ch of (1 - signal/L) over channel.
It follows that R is -3.8 ch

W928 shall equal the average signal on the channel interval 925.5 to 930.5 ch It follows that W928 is 27.9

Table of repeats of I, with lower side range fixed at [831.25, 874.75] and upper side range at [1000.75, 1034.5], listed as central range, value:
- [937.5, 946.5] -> -1.28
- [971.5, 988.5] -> -0.95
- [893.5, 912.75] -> 1.68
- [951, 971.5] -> -1.07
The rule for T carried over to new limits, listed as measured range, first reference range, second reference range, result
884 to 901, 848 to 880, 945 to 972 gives 0.168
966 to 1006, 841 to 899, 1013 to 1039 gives 0.017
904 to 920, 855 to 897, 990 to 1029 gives -0.060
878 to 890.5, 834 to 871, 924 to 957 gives 0.207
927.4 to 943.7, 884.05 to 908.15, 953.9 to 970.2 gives -0.136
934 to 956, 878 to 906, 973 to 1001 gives -0.181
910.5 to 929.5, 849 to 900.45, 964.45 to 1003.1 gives -0.076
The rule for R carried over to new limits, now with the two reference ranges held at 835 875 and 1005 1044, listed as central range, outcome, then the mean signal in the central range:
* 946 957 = -0.97 ch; 29.8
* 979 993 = -0.10 ch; 27.7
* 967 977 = -0.10 ch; 27.8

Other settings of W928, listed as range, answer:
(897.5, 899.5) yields 24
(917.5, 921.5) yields 27.8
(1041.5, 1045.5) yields 30.7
